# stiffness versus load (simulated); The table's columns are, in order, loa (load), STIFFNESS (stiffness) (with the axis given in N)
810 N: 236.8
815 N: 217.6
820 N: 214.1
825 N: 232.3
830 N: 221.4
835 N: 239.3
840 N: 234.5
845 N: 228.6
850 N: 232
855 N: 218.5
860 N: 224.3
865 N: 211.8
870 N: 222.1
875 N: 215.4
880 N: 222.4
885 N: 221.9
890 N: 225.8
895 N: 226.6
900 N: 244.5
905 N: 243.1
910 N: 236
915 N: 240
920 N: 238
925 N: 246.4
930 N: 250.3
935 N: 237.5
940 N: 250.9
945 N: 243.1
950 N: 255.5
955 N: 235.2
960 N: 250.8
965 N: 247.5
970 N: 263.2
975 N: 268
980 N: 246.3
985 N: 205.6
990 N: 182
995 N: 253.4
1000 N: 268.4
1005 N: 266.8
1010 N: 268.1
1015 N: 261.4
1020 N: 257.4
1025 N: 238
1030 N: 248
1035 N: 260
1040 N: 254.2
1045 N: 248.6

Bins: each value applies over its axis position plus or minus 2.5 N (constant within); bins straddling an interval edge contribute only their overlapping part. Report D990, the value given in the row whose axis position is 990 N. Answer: 182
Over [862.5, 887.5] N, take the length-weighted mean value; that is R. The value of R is 219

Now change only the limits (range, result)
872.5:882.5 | 219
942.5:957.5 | 245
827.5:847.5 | 231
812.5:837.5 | 225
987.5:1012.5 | 248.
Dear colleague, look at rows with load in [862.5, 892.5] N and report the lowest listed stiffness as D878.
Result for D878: 211.8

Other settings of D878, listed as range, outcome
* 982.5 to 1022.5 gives 182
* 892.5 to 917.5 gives 226.6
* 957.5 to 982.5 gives 246.3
